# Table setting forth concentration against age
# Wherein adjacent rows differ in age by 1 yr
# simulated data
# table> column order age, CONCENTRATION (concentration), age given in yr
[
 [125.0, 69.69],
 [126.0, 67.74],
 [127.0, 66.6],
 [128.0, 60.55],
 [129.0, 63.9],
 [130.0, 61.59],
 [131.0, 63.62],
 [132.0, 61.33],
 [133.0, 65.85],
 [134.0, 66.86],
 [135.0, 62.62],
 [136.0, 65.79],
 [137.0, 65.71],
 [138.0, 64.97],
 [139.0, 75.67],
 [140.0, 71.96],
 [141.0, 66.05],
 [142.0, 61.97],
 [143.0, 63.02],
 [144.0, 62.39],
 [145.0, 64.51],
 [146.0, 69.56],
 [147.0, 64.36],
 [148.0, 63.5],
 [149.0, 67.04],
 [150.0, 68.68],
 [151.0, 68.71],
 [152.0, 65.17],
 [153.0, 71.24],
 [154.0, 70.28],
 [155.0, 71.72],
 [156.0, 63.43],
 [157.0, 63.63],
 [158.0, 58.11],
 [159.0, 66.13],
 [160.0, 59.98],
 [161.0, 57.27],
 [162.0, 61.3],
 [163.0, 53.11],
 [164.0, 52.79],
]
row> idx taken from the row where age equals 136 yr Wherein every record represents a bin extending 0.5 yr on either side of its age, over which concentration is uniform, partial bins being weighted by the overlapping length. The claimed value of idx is 65.79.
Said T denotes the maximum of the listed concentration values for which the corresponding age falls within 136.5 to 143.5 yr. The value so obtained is 75.67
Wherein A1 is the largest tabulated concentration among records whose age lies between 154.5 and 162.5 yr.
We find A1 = 71.72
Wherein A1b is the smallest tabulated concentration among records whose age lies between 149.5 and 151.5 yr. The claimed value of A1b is 68.68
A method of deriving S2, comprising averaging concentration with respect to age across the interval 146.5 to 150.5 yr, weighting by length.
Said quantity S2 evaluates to 65.9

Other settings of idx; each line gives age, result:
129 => 63.9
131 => 63.62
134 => 66.86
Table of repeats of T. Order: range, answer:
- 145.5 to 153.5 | 71.24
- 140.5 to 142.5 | 66.05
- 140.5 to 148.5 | 69.56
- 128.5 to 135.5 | 66.86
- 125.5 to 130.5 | 67.74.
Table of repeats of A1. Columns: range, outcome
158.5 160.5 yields 66.13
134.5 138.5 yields 65.79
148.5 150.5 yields 68.68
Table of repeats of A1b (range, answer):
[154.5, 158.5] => 58.11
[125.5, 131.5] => 60.55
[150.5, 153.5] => 65.17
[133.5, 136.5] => 62.62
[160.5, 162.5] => 57.27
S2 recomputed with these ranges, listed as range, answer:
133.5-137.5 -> 65.2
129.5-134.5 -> 63.9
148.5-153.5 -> 68.2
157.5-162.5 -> 60.6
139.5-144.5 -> 65.1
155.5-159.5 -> 62.8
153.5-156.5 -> 68.5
